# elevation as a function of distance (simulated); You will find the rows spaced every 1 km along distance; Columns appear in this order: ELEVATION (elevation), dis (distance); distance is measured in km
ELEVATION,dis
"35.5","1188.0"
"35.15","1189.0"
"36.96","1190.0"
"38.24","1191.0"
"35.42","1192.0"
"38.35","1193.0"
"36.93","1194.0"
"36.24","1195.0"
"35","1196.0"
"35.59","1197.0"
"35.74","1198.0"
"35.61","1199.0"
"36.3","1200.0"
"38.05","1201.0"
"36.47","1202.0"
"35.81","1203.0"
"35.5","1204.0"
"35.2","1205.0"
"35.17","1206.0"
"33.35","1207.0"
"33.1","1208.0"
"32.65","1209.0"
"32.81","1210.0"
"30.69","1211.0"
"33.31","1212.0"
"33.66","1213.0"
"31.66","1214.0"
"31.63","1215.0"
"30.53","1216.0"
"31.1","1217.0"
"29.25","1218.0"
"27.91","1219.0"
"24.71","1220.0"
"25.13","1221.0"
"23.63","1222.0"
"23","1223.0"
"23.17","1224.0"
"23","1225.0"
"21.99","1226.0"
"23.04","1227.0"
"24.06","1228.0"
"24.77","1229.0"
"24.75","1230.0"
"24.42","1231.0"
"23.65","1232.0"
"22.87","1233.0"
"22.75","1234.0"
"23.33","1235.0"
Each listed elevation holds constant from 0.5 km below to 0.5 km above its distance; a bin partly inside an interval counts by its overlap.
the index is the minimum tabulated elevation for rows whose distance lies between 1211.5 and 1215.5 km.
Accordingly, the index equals 31.63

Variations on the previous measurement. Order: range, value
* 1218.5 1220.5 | 24.71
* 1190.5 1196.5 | 35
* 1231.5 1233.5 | 22.87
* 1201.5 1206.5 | 35.17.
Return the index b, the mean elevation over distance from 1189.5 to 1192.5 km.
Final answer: 36.9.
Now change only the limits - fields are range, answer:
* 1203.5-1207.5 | 34.8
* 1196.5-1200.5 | 35.8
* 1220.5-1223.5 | 23.9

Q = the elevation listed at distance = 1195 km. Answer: 36.24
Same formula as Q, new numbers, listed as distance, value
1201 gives 38.05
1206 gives 35.17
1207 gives 33.35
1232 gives 23.65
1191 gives 38.24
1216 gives 30.53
